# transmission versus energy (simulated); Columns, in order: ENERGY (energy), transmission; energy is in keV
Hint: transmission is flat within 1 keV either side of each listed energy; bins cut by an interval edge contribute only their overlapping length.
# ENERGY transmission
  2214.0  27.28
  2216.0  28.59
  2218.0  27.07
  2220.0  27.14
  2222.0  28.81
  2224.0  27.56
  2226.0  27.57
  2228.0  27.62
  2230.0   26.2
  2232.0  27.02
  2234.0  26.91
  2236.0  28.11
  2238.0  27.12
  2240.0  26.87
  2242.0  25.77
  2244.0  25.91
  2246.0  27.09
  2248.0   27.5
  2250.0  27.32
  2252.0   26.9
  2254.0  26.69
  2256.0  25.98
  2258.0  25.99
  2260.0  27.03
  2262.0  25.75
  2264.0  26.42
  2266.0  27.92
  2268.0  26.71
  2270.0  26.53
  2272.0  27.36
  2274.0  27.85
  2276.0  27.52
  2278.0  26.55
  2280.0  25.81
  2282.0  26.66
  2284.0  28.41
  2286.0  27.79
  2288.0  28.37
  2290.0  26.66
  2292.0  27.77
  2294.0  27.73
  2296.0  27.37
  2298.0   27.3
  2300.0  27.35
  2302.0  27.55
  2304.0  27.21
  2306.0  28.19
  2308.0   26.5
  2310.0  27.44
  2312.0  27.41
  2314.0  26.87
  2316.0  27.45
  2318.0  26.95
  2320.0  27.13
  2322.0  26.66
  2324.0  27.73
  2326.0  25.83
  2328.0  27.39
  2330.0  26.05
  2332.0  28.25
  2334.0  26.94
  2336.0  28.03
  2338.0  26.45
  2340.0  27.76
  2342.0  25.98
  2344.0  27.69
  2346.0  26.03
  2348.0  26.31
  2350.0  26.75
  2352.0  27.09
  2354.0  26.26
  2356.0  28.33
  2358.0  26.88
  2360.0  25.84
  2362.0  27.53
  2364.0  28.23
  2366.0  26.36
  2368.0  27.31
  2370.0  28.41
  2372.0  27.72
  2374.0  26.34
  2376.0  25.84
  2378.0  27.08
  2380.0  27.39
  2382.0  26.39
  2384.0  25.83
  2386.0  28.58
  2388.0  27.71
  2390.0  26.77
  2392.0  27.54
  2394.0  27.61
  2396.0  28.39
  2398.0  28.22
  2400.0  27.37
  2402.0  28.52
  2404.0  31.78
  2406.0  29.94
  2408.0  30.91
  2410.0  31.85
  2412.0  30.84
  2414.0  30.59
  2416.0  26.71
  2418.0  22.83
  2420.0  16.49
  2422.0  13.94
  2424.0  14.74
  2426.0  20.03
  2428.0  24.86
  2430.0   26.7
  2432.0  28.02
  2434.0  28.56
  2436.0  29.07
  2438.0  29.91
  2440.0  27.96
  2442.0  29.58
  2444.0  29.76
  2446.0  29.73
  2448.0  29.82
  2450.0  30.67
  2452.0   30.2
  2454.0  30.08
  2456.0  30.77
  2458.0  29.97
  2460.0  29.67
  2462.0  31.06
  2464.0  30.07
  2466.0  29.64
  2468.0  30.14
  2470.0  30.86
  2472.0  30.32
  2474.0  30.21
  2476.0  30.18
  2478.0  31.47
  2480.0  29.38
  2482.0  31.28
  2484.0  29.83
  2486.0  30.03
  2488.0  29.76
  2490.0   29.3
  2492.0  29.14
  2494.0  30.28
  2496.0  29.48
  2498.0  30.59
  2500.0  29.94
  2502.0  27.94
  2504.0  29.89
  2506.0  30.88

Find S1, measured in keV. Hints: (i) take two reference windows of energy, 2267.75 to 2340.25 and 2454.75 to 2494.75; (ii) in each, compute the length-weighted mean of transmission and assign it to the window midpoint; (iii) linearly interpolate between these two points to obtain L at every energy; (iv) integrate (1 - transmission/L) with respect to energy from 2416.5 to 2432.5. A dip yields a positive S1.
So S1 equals 4.6 keV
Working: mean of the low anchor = 27.2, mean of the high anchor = 30.2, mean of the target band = 20.9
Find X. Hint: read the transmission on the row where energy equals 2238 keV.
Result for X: 27.12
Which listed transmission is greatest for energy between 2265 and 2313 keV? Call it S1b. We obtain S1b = 28.41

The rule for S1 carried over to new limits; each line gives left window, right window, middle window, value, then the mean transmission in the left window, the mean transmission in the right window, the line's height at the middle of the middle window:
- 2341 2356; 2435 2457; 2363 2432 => 4.2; 26.7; 29.8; 28.2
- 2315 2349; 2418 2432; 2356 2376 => -2.1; 27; 20.3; 24.5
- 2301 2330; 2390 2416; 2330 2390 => 2.4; 27.1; 29.3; 28.2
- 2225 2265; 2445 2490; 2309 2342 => 1.1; 26.8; 30.2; 28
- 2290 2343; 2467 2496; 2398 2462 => 3.7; 27.2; 30.1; 29.2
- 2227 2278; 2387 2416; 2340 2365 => 1.2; 26.9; 29.1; 28.3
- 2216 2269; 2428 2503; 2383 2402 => 0.8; 27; 29.7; 28.8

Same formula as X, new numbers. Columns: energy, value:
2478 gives 31.47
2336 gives 28.03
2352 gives 27.09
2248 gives 27.5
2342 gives 25.98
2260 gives 27.03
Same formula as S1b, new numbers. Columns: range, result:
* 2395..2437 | 31.85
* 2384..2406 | 31.78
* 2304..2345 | 28.25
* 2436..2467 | 31.06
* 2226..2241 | 28.11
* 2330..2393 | 28.58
